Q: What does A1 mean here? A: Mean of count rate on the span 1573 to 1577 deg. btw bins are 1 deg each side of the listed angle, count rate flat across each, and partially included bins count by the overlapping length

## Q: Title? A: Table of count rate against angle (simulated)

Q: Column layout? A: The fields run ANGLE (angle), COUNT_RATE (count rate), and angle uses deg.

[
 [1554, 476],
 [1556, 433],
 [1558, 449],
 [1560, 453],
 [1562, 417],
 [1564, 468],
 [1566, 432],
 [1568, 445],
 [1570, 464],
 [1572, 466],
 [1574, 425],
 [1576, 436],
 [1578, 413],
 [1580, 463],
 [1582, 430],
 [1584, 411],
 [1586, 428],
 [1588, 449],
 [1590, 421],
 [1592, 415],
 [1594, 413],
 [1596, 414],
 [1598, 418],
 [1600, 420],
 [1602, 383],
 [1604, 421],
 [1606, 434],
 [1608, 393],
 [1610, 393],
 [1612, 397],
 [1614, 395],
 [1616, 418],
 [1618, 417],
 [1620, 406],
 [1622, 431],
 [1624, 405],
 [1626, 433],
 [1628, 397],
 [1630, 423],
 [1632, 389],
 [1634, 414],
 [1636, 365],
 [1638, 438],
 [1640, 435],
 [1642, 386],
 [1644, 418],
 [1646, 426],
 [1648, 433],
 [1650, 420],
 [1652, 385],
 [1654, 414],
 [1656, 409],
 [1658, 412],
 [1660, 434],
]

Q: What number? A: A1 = 430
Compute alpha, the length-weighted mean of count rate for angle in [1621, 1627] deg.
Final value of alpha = 423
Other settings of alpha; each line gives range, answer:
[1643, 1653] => 416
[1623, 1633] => 409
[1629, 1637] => 398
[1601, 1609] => 408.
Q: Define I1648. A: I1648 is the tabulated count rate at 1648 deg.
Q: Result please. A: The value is 433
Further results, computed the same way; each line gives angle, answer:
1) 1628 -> 397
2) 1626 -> 433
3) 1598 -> 418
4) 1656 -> 409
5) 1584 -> 411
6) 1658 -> 412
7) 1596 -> 414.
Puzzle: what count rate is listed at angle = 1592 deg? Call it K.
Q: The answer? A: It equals 415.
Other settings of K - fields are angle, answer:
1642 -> 386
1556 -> 433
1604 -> 421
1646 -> 426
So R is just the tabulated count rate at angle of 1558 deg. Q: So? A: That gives 449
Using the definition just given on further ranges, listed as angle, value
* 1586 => 428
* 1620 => 406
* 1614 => 395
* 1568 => 445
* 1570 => 464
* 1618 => 417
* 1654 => 414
